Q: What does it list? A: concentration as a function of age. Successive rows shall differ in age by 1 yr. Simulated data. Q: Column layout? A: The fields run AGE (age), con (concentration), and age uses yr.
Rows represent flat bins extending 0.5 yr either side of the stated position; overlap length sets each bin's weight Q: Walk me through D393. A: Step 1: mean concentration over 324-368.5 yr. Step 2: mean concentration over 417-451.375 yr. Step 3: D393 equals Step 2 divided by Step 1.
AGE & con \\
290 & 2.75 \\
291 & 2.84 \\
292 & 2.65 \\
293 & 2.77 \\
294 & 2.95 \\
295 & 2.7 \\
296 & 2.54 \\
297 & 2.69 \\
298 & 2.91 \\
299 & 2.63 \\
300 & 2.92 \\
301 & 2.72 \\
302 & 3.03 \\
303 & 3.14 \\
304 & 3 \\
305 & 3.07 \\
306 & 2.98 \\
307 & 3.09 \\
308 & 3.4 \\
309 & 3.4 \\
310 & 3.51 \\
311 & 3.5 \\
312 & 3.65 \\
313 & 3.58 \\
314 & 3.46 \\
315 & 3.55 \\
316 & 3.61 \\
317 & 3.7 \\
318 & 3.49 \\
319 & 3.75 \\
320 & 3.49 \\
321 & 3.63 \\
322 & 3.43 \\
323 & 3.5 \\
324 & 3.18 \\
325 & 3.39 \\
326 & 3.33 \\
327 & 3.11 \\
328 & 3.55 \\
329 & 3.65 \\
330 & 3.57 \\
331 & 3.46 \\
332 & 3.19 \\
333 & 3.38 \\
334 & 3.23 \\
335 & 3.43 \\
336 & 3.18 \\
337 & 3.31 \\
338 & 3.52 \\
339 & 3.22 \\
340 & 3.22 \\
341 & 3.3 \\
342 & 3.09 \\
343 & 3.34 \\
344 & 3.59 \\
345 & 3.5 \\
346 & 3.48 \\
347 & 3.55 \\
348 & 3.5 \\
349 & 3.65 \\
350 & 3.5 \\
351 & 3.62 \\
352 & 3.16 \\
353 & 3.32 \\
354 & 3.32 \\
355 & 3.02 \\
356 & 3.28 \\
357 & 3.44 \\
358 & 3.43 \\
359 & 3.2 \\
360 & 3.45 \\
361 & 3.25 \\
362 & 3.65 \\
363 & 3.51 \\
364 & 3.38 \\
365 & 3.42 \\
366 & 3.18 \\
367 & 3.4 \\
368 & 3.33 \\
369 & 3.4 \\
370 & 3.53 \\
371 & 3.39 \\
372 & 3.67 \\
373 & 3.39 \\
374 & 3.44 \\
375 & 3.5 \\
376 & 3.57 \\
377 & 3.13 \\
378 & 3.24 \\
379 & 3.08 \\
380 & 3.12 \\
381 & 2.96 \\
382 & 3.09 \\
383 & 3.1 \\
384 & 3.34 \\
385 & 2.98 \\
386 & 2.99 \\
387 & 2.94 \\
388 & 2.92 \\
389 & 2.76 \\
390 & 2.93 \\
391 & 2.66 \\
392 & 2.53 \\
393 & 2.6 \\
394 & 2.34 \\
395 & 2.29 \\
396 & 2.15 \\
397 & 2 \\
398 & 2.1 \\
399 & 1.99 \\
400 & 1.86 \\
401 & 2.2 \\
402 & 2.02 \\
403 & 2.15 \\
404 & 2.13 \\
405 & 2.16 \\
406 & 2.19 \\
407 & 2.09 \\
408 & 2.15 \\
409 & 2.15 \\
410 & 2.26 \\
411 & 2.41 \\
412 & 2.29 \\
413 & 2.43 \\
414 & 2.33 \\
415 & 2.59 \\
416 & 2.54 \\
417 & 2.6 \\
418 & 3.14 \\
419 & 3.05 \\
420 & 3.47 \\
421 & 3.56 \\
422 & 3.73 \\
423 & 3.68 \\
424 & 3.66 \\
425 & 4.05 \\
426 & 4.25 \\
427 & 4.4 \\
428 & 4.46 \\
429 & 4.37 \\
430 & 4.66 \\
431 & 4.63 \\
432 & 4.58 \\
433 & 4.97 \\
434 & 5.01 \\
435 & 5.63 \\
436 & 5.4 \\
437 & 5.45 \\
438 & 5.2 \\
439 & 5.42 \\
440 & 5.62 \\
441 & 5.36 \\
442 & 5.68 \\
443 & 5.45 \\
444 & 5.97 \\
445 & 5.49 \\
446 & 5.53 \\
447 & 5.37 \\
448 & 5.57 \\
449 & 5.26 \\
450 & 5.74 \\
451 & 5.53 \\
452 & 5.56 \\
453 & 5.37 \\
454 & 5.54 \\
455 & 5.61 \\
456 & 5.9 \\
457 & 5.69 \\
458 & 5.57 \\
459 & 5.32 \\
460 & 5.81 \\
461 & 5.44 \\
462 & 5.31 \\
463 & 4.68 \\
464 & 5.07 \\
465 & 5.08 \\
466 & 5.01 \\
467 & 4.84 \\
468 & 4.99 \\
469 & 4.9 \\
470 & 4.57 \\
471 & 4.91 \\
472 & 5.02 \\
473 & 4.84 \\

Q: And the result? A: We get 1.41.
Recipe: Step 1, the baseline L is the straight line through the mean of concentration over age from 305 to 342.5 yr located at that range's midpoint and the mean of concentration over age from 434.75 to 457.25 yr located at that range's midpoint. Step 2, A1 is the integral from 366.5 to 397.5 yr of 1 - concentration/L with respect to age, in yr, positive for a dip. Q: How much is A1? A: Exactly 9.7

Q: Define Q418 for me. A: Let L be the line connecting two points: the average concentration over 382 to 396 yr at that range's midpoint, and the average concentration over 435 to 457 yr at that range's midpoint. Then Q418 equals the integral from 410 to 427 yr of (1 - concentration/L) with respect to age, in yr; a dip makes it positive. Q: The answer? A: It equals 4.5 yr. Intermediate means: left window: 2.79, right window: 5.53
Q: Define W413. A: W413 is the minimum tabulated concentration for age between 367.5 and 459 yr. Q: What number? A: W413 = 1.86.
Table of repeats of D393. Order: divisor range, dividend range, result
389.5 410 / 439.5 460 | 2.49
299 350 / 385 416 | 0.70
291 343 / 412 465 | 1.45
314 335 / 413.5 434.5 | 1.10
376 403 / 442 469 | 2.02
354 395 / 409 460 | 1.43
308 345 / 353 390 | 0.95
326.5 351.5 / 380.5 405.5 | 0.74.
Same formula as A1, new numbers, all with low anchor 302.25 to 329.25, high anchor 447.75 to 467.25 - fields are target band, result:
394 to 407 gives 7.03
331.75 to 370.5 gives 5.24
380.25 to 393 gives 4.28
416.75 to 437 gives 3.12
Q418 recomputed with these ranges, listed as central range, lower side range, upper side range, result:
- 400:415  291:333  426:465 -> 7.95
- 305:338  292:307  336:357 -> -3.49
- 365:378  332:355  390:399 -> -2.77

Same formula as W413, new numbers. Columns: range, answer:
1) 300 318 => 2.72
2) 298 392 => 2.53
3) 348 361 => 3.02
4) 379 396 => 2.15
